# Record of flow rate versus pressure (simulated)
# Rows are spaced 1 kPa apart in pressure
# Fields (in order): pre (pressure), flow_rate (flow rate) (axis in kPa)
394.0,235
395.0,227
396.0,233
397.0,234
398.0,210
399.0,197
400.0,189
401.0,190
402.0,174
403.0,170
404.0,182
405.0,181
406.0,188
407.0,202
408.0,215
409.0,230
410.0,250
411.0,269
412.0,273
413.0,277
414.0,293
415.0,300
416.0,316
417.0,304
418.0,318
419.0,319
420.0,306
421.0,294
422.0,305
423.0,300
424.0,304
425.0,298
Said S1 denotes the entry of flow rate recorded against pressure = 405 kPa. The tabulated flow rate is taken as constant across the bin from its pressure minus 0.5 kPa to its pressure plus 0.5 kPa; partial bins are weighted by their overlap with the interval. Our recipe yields 181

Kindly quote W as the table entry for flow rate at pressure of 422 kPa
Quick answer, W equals 305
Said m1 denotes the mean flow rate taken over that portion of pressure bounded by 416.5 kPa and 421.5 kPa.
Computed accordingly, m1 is 308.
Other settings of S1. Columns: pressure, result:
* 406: 188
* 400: 189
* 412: 273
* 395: 227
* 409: 230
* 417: 304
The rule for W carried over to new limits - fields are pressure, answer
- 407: 202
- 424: 304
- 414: 293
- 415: 300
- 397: 234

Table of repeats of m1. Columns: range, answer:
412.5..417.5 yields 298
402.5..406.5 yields 180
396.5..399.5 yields 214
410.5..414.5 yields 278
